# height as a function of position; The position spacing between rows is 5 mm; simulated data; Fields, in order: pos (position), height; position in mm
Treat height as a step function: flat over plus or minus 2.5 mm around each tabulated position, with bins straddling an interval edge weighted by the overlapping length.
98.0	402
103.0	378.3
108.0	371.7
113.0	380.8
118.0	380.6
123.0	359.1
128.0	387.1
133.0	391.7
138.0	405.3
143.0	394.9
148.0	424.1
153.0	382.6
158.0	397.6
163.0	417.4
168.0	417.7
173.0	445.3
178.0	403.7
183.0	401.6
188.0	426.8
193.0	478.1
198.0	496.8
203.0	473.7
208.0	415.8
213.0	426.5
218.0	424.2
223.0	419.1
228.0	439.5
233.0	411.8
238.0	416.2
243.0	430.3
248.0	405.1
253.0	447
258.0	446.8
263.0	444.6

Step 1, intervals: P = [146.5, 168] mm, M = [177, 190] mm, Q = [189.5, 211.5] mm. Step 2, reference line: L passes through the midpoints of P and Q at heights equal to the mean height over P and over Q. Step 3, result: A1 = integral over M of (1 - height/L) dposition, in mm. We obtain 0.87 mm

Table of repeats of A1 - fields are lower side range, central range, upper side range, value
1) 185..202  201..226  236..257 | 1.1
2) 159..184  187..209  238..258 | -2.2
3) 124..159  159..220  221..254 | -3.7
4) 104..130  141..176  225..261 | -1.6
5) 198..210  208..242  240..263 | 1.8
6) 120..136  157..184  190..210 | 1.0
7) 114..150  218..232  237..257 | -0.2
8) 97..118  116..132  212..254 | 0.4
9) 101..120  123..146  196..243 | -0.1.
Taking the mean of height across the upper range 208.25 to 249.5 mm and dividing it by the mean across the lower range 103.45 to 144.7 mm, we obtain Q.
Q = 1.10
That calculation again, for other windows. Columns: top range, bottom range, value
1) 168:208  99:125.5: 1.18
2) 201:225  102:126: 1.15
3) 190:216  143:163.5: 1.13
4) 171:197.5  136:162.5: 1.08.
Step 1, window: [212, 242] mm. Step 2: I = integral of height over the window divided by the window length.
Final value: 423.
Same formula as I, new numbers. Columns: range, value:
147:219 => 429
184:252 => 435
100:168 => 391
